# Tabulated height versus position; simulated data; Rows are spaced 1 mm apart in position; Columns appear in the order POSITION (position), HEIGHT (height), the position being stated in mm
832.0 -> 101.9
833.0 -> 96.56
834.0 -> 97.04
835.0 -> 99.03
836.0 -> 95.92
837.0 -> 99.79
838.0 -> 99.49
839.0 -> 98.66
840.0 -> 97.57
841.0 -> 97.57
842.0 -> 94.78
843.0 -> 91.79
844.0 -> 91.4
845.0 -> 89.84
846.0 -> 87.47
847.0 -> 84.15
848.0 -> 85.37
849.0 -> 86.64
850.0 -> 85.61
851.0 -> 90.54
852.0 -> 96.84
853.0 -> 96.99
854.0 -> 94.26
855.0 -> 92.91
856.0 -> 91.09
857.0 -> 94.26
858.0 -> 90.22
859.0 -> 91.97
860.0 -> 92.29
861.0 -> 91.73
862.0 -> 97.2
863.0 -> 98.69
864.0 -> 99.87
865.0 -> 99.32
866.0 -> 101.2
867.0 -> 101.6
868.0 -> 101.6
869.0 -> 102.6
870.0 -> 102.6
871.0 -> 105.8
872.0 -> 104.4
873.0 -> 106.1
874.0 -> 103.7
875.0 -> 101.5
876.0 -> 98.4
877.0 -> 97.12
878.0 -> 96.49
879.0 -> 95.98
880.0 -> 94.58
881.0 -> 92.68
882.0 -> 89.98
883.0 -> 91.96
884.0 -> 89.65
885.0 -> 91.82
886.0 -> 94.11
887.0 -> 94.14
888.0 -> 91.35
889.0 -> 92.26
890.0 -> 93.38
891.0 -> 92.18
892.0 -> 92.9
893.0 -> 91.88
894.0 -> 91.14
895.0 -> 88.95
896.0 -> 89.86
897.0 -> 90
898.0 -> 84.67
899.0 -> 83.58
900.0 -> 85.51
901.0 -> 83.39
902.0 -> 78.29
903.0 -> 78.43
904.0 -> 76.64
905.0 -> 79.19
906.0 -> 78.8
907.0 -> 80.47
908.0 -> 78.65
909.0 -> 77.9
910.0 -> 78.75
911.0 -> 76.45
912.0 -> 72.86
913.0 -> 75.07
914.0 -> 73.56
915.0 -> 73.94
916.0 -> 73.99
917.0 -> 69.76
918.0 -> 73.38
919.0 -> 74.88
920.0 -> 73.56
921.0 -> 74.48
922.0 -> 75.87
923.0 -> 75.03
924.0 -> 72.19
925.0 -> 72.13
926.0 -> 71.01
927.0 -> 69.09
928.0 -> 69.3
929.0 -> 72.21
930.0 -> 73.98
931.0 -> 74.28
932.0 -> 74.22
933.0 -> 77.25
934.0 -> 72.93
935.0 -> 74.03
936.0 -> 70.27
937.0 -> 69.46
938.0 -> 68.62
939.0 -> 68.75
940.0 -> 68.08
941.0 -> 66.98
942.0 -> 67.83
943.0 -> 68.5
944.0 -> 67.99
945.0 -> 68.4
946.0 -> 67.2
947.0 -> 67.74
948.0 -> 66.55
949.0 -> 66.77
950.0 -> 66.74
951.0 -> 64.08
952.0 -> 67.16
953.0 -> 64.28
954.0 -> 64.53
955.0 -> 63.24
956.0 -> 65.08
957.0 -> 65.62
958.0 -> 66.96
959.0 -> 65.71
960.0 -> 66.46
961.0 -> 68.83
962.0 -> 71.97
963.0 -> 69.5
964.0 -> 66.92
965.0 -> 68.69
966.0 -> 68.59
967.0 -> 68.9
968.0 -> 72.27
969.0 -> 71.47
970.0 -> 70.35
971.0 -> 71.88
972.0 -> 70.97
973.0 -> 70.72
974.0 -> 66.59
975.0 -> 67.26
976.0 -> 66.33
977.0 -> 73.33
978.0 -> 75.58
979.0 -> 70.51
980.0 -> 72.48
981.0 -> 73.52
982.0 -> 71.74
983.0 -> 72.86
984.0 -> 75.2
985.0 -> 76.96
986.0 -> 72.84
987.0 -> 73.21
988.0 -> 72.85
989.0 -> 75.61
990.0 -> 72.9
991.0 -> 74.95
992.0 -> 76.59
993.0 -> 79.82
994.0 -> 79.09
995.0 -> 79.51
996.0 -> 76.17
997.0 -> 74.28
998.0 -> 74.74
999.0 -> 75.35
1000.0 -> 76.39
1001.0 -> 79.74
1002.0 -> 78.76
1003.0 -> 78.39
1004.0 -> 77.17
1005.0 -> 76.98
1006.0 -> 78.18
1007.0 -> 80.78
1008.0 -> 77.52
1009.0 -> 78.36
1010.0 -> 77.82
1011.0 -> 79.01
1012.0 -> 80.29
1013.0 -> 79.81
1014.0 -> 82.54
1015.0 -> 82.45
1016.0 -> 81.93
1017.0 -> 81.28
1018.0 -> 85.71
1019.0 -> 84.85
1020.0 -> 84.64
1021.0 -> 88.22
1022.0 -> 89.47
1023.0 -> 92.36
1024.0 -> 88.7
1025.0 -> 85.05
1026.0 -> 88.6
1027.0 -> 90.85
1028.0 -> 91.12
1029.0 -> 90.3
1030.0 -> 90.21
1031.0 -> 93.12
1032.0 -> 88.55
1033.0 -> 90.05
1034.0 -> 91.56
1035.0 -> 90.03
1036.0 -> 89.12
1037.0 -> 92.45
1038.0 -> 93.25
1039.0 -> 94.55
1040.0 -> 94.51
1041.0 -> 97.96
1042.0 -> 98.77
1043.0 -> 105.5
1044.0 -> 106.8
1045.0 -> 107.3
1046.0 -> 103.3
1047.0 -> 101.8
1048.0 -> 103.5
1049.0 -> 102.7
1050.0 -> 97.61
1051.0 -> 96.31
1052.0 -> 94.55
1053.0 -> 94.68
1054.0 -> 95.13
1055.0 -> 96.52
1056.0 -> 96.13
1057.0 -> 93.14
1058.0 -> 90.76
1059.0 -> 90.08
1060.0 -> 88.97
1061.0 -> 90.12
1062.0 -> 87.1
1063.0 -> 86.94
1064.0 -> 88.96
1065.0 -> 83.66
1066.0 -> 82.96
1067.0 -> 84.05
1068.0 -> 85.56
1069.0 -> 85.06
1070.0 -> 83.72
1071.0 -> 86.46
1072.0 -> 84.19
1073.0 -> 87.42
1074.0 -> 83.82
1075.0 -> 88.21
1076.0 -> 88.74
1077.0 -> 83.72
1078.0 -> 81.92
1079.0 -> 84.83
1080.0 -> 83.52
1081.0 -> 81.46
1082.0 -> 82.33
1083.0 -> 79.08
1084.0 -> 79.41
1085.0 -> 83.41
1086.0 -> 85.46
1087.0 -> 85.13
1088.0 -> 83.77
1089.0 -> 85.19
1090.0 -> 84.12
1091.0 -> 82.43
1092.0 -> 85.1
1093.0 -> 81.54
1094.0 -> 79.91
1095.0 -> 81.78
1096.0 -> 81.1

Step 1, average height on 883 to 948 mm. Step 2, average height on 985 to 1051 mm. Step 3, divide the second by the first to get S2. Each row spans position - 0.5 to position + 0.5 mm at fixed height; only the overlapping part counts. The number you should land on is 1.1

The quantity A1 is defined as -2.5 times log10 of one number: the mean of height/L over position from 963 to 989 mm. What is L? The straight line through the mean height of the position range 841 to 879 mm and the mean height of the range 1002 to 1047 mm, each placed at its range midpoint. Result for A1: 0.26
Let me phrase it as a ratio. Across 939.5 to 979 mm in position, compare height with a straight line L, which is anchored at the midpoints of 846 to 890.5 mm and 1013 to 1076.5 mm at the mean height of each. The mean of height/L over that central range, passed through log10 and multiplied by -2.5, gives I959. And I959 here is 0.34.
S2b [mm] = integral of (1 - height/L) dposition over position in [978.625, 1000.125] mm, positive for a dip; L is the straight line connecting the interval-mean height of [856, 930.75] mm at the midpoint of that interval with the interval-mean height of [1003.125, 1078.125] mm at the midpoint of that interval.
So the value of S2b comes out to 3.3 mm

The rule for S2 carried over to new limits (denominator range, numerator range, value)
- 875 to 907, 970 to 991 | 0.81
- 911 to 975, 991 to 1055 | 1.25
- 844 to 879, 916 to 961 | 0.73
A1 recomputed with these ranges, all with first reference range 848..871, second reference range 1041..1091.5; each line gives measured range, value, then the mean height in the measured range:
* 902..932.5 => 0.25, 74.7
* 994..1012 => 0.18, 77.7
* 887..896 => 0.03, 91.8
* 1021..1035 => 0.01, 89.9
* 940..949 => 0.35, 67.6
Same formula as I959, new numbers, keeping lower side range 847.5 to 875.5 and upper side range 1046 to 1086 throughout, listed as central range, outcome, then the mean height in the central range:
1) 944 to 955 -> 0.37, 66.3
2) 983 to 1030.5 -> 0.13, 80.5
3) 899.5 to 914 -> 0.21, 78.4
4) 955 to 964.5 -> 0.35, 67.2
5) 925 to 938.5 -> 0.29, 72.1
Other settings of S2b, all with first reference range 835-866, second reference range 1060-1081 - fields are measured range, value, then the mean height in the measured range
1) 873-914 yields 1.88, 87.9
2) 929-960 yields 7.47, 68.5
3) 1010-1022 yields 0.64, 82.9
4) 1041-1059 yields -2.61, 98.8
